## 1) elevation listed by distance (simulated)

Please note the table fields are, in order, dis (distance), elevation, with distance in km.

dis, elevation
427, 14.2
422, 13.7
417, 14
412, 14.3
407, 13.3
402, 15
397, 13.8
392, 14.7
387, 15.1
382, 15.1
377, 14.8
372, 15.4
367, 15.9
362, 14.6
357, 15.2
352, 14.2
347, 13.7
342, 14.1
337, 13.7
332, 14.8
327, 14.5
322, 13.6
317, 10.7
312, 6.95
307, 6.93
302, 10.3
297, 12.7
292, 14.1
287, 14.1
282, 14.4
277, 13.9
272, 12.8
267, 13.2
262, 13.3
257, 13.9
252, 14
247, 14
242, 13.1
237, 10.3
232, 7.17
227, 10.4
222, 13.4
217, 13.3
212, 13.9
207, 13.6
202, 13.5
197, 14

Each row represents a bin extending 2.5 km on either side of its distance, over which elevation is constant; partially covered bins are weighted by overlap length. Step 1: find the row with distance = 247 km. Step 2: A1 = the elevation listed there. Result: 14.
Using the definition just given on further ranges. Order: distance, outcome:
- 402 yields 15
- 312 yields 6.95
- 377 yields 14.8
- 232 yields 7.17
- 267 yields 13.2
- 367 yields 15.9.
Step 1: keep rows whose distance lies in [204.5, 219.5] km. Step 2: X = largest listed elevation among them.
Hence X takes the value 13.9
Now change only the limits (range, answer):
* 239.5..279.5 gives 14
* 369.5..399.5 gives 15.4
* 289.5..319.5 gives 14.1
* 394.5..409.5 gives 15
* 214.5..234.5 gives 13.4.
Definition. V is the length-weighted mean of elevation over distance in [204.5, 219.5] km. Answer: 13.6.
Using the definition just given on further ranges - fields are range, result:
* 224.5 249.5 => 11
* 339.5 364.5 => 14.4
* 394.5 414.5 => 14.1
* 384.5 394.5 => 14.9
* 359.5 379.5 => 15.2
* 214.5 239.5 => 10.9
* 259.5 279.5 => 13.3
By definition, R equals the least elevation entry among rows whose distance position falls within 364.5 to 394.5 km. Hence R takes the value 14.7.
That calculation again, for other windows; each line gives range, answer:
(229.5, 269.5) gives 7.17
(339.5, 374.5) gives 13.7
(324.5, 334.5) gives 14.5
